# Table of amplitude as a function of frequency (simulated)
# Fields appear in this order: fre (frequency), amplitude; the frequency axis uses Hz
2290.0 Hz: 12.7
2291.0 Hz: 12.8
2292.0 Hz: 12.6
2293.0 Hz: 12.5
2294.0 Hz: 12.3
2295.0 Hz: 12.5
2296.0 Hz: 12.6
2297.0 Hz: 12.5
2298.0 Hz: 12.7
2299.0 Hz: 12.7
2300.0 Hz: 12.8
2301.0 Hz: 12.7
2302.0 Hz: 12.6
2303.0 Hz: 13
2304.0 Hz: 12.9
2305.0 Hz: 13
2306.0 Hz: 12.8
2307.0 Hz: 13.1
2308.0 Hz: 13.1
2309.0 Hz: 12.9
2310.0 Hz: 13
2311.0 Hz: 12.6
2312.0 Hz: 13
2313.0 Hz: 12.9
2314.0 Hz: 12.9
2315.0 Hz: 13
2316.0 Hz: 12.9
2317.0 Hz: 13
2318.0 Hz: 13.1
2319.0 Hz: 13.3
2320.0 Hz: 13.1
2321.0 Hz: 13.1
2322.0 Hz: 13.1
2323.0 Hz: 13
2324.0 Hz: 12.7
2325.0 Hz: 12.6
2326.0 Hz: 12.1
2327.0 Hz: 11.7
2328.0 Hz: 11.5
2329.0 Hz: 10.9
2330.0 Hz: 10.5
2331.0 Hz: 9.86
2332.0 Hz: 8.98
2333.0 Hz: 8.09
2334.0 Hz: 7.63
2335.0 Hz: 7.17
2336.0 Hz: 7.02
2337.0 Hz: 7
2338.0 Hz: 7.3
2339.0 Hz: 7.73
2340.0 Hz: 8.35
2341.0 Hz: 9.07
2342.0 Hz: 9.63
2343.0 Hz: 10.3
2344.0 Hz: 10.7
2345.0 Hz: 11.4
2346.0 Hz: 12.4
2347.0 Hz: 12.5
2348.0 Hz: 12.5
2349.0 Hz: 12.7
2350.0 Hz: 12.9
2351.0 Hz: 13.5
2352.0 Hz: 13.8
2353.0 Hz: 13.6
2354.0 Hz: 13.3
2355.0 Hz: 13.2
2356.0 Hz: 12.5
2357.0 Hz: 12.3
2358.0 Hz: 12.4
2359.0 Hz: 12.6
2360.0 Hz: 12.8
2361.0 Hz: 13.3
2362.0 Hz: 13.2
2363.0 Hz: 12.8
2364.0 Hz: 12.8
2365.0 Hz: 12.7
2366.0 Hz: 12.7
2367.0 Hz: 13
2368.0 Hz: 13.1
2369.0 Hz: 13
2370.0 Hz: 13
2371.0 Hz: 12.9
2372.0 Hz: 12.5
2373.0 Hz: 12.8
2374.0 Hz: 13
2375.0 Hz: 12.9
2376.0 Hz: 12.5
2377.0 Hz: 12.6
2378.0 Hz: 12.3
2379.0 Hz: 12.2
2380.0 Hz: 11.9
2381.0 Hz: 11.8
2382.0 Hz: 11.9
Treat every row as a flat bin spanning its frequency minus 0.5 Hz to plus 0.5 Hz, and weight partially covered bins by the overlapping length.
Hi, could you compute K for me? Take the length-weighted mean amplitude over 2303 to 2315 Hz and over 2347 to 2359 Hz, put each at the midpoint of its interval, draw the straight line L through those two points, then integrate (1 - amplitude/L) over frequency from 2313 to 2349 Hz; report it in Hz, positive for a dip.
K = 5.6 Hz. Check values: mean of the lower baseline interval 12.9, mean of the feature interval 10.9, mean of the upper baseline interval 12.9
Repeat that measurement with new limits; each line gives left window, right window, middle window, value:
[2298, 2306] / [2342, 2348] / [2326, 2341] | 3.6 Hz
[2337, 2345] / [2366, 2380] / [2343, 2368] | -4.8 Hz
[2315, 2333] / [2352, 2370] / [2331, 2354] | 4.1 Hz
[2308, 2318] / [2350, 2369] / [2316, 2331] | 0.7 Hz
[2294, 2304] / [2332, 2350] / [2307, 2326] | -2.6 Hz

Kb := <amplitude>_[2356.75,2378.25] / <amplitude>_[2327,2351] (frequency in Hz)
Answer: 1.29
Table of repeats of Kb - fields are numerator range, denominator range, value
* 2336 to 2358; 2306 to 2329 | 0.88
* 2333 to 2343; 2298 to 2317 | 0.62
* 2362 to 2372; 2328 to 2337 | 1.46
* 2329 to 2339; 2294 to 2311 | 0.65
